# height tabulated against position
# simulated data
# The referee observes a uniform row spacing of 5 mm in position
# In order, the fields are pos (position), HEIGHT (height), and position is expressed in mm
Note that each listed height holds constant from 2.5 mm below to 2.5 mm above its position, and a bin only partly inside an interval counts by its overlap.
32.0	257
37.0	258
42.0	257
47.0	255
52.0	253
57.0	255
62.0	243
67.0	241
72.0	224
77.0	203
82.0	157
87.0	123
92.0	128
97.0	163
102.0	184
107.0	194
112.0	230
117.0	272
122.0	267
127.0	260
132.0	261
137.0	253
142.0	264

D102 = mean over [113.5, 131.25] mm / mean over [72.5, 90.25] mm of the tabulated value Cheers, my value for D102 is 1.6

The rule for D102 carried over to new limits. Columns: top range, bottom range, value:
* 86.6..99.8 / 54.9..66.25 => 0.57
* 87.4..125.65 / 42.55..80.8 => 0.85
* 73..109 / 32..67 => 0.66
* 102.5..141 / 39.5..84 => 1.05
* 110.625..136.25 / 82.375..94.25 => 1.97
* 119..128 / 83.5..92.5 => 2.06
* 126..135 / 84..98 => 1.91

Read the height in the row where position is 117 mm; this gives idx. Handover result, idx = 272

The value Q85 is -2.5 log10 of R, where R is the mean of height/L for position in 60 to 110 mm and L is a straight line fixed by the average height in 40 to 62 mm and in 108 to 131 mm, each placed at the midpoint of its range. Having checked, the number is 0.34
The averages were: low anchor 254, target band 186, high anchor 253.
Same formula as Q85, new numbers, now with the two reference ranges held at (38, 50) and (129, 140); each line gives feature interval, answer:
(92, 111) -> 0.40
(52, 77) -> 0.08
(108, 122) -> 0.04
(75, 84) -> 0.39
